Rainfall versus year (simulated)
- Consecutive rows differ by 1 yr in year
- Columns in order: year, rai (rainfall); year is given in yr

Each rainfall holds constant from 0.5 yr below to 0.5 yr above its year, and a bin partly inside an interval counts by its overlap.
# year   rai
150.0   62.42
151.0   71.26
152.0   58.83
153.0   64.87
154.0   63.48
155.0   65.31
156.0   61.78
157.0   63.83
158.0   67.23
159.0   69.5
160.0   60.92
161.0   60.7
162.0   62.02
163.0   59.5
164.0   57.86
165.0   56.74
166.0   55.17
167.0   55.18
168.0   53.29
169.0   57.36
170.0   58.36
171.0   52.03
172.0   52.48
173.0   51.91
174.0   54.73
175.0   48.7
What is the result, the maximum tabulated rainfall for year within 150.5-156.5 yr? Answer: 71.26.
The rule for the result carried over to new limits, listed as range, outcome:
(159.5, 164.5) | 62.02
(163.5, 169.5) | 57.86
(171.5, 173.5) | 52.48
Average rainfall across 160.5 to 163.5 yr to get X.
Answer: 60.7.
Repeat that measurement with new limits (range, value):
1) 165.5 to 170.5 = 55.9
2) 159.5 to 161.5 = 60.8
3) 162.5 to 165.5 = 58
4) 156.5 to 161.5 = 64.4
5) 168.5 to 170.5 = 57.9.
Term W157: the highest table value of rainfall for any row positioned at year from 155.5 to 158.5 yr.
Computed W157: 67.23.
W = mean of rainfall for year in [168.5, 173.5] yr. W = 54.4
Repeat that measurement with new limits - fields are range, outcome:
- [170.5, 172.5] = 52.3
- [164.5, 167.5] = 55.7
